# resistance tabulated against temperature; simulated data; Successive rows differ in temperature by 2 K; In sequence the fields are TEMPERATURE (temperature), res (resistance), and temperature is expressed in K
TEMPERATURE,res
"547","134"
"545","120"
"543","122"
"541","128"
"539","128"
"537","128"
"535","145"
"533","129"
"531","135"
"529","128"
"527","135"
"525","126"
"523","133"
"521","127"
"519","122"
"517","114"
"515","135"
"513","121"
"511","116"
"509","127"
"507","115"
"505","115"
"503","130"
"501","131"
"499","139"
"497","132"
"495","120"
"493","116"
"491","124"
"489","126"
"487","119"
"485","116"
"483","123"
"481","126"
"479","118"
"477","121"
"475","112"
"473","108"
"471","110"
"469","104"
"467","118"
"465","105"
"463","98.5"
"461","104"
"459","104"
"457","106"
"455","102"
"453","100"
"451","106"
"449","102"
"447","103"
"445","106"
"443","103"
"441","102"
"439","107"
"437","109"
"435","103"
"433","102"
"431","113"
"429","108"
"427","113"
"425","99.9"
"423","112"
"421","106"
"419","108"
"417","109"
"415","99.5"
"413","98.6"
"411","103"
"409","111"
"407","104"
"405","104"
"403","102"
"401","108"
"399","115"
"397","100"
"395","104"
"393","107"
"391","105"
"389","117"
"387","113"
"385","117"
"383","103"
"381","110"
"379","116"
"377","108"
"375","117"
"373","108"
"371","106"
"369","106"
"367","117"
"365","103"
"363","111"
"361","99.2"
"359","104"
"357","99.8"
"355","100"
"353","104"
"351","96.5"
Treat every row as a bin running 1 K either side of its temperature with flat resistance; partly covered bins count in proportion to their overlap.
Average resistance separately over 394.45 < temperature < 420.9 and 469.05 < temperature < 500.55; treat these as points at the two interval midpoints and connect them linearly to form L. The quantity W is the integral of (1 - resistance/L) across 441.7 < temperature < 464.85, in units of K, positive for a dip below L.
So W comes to 2.22 K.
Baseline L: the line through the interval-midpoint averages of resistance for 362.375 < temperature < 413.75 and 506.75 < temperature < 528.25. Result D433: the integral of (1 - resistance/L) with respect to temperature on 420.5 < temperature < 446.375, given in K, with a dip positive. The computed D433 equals 1.7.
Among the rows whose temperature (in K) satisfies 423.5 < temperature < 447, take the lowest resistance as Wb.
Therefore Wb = 99.9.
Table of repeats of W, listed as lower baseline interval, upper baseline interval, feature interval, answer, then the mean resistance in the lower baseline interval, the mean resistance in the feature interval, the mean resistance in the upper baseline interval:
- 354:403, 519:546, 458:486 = 2.1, 108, 112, 129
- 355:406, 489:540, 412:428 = 1.1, 108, 106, 127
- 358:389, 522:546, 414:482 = 6.6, 109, 107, 130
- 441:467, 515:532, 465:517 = -1.7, 104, 120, 128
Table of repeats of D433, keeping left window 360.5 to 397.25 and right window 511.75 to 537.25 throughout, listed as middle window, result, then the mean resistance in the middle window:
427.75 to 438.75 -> 0.9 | 107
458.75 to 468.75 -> 1.2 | 106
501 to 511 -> 0.3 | 122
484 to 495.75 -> 0.4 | 120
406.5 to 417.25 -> 0.9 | 104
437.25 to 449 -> 1.4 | 104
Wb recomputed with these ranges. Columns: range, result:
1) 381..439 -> 98.6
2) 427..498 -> 98.5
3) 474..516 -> 112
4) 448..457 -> 100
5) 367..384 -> 103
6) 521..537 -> 126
